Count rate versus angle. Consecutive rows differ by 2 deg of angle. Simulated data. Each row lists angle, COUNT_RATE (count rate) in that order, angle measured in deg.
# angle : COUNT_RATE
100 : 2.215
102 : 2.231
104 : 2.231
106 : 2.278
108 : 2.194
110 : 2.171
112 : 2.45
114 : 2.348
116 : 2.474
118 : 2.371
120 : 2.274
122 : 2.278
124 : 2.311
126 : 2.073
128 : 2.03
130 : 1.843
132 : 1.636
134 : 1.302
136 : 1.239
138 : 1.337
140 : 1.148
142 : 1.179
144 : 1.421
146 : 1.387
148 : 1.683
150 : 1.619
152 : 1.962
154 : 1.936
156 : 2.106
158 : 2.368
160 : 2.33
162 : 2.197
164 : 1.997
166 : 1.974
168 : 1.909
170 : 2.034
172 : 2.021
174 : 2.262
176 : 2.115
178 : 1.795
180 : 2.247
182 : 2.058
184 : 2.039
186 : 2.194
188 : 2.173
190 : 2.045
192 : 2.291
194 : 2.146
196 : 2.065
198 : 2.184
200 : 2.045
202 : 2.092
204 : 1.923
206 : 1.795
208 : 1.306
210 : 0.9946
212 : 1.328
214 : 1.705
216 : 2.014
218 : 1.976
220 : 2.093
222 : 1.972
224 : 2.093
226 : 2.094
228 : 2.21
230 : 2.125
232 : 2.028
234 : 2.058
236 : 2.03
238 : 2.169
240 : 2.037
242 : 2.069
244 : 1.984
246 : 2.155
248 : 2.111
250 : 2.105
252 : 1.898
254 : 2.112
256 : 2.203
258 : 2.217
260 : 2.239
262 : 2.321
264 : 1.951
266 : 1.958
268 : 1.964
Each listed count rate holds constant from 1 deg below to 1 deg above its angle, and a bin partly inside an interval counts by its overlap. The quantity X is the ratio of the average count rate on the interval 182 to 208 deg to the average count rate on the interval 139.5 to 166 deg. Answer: 1.13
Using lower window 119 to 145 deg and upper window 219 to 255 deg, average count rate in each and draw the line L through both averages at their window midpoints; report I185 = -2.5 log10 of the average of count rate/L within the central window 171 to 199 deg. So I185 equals -0.12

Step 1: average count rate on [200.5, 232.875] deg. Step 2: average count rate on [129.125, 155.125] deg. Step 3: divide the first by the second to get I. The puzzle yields 1.23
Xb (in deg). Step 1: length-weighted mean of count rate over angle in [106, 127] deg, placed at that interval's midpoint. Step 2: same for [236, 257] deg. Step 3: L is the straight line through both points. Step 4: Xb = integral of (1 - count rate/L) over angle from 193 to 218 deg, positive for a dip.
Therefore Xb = 4.0 deg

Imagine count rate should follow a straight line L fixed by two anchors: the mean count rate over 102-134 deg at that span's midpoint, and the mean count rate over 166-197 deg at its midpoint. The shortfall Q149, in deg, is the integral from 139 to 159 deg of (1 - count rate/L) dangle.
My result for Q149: 4.2 deg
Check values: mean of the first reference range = 2.17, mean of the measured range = 1.68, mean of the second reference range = 2.09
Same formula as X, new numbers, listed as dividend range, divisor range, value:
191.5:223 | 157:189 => 0.88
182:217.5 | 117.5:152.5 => 1.11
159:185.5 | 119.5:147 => 1.25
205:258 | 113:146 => 1.08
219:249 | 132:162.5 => 1.25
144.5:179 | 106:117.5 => 0.85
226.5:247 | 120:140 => 1.17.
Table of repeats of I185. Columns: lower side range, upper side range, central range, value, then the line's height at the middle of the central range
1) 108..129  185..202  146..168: 0.11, 2.21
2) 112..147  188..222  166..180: -0.10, 1.86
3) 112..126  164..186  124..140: 0.35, 2.27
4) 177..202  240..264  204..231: 0.16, 2.11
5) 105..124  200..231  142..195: 0.03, 2.07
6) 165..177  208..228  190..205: -0.10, 1.91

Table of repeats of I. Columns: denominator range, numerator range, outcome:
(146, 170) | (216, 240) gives 1.05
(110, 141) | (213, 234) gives 1.04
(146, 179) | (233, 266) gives 1.05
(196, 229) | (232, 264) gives 1.13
